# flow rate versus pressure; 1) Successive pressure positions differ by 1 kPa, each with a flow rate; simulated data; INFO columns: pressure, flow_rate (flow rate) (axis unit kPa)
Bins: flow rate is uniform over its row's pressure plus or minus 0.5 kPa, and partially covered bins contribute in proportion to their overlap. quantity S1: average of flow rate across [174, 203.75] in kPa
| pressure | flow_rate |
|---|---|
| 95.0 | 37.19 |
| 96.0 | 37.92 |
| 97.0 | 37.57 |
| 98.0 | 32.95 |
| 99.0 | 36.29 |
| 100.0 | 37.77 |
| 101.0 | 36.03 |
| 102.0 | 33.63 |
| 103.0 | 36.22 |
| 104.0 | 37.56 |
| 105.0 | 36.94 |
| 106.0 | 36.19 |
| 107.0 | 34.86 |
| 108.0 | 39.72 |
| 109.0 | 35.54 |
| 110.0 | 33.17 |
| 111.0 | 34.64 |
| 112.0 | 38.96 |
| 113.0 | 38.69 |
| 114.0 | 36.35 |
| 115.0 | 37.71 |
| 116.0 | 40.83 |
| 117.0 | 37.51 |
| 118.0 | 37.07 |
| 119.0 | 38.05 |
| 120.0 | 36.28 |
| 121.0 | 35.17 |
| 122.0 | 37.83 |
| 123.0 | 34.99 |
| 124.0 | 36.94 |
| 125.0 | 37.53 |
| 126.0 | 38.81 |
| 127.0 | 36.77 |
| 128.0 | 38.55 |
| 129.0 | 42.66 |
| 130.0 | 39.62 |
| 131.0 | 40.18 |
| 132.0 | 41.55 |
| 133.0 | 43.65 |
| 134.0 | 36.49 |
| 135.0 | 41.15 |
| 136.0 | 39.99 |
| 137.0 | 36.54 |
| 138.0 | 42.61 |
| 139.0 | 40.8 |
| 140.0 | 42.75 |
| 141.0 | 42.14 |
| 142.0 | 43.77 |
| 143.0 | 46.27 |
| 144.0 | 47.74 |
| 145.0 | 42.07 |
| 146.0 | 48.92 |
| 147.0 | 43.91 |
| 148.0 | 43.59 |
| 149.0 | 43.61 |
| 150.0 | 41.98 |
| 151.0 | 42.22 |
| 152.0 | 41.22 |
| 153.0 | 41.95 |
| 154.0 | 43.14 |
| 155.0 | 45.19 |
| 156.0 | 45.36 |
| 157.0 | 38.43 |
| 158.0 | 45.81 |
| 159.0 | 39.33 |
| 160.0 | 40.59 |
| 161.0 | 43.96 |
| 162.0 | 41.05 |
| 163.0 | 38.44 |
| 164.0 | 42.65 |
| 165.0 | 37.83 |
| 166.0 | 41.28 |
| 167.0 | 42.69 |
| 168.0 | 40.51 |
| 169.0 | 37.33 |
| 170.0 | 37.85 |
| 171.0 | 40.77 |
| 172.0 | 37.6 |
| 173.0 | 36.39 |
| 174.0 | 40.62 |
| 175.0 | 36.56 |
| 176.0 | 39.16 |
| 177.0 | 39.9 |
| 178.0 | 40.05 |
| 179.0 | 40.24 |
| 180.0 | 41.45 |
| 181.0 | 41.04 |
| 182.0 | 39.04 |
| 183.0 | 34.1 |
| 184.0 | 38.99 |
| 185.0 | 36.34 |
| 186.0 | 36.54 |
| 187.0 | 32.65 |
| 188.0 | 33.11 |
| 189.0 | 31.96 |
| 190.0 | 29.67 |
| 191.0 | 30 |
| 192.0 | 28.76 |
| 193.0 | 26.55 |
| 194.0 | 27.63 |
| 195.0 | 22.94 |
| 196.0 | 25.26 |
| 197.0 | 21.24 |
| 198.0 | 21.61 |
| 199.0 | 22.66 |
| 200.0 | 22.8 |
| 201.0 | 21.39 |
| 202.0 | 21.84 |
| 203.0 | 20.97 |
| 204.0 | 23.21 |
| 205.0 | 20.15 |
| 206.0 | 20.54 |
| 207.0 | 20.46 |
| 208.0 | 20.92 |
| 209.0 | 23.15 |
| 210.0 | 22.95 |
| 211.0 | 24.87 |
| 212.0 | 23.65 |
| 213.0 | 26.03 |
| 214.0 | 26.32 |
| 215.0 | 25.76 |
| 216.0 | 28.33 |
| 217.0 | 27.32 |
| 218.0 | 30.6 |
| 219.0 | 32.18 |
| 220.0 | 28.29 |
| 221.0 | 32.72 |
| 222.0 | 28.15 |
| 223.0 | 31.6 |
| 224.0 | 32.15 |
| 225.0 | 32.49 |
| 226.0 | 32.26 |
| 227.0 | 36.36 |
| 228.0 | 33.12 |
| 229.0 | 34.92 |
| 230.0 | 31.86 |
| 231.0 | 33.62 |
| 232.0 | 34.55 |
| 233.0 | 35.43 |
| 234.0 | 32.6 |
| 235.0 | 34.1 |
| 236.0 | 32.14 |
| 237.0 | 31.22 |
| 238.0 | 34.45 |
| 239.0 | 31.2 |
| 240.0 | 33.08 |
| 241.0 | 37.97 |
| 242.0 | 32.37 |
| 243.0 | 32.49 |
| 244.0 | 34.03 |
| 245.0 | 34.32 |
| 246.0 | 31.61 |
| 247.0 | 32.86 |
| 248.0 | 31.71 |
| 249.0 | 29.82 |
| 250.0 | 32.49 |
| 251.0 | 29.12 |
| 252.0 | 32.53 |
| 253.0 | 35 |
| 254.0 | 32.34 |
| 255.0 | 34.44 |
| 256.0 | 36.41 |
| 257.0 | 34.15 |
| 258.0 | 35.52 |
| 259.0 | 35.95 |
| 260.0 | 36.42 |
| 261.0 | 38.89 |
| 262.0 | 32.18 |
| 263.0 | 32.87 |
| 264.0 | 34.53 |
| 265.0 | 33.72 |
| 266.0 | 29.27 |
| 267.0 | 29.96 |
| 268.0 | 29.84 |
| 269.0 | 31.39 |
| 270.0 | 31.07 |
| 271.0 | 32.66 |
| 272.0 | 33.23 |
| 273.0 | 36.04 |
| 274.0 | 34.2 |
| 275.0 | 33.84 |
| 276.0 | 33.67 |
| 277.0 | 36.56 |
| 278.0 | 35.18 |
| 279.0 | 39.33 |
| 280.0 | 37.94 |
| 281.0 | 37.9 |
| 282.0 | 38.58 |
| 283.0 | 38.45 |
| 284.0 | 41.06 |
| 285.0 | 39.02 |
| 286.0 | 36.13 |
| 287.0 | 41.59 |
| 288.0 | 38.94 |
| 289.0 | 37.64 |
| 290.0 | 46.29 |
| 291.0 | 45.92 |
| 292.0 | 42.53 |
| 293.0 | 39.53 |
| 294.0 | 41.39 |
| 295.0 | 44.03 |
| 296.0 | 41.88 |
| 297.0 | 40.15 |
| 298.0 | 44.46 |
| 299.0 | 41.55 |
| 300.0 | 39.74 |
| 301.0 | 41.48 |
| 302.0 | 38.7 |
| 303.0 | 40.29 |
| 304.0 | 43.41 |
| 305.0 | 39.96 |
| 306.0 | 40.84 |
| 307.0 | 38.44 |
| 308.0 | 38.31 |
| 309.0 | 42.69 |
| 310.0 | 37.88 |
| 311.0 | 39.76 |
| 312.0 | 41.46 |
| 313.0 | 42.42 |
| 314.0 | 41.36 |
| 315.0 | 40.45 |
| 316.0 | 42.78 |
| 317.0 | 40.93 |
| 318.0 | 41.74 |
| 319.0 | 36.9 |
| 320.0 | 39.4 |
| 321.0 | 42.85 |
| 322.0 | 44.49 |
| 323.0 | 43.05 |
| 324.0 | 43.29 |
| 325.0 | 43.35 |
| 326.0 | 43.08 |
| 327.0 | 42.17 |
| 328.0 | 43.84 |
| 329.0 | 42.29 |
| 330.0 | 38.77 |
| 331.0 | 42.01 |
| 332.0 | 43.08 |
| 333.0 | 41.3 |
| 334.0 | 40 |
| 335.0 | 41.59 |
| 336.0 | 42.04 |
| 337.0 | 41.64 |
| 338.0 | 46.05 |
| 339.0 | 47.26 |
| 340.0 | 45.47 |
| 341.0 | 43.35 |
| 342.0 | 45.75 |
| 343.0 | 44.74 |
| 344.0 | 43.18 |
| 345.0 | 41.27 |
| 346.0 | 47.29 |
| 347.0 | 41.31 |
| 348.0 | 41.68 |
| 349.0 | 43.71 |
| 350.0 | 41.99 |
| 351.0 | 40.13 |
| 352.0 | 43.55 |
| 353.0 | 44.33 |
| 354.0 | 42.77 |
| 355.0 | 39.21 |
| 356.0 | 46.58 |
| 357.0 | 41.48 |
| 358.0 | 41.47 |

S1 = 31.3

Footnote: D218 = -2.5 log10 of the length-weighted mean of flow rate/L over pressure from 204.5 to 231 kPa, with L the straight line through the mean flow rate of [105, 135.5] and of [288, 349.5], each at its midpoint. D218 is 0.38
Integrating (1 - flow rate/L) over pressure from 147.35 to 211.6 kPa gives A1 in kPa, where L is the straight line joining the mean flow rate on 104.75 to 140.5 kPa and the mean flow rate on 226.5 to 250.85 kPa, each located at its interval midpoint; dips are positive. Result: 3.0 kPa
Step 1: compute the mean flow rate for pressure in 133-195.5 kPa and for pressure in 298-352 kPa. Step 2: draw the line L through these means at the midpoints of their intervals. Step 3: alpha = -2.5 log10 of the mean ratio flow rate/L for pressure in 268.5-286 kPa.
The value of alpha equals 0.15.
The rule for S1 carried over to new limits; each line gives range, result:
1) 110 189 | 39.9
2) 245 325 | 37.7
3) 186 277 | 30.3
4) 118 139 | 38.8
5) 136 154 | 43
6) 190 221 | 24.8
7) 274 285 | 37.2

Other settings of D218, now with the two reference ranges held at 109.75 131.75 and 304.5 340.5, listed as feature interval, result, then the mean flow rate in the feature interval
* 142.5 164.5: -0.125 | 43.1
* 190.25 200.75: 0.490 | 25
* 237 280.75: 0.201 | 33.6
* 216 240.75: 0.228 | 32.3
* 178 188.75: 0.046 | 37.4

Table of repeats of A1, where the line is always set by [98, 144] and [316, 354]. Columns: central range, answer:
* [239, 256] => 3.3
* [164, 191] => 1.2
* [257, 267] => 1.7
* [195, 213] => 8.0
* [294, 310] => 0.4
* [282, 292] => 0.3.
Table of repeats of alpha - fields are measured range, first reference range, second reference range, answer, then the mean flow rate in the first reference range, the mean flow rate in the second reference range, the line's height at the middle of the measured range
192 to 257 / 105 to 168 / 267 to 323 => 0.33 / 40.2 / 39.2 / 39.7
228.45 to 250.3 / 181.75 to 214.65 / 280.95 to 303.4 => -0.01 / 26.5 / 40.8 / 32.8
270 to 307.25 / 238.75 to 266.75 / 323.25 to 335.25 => -0.05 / 33.5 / 42.1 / 37.5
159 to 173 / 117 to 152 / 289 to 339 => 0.02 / 40.6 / 41.7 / 40.8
